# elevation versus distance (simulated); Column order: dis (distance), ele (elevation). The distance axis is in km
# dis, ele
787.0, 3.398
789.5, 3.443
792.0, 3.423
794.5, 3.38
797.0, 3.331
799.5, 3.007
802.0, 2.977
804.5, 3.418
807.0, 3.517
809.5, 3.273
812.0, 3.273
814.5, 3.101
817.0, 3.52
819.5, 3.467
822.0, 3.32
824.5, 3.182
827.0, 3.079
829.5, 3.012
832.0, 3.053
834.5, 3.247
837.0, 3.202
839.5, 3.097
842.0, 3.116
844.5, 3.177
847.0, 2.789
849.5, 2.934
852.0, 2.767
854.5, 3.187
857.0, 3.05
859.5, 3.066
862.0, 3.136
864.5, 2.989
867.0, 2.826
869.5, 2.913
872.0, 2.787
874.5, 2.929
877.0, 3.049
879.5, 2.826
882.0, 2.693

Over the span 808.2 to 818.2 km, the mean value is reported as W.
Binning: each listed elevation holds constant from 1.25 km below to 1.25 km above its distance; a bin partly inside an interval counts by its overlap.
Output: 3.29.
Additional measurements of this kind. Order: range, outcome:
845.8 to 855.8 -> 2.92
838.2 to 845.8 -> 3.13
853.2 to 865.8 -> 3.08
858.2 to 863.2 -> 3.1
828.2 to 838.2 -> 3.13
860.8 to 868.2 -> 2.98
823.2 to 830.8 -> 3.09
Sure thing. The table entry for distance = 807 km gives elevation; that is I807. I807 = 3.517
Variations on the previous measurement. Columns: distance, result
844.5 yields 3.177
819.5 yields 3.467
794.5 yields 3.38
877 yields 3.049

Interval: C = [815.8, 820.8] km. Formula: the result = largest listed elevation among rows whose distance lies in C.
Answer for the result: 3.52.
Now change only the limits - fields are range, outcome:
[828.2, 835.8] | 3.247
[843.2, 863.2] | 3.187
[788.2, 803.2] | 3.443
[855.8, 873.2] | 3.136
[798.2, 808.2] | 3.517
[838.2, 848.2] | 3.177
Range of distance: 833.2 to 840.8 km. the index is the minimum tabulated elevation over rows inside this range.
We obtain 3.097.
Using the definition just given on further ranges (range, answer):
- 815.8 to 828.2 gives 3.079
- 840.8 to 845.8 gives 3.116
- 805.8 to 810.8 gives 3.273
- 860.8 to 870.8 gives 2.826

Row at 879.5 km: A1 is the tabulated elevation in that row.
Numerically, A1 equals 2.826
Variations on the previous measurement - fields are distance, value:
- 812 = 3.273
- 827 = 3.079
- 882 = 2.693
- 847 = 2.789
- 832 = 3.053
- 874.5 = 2.929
